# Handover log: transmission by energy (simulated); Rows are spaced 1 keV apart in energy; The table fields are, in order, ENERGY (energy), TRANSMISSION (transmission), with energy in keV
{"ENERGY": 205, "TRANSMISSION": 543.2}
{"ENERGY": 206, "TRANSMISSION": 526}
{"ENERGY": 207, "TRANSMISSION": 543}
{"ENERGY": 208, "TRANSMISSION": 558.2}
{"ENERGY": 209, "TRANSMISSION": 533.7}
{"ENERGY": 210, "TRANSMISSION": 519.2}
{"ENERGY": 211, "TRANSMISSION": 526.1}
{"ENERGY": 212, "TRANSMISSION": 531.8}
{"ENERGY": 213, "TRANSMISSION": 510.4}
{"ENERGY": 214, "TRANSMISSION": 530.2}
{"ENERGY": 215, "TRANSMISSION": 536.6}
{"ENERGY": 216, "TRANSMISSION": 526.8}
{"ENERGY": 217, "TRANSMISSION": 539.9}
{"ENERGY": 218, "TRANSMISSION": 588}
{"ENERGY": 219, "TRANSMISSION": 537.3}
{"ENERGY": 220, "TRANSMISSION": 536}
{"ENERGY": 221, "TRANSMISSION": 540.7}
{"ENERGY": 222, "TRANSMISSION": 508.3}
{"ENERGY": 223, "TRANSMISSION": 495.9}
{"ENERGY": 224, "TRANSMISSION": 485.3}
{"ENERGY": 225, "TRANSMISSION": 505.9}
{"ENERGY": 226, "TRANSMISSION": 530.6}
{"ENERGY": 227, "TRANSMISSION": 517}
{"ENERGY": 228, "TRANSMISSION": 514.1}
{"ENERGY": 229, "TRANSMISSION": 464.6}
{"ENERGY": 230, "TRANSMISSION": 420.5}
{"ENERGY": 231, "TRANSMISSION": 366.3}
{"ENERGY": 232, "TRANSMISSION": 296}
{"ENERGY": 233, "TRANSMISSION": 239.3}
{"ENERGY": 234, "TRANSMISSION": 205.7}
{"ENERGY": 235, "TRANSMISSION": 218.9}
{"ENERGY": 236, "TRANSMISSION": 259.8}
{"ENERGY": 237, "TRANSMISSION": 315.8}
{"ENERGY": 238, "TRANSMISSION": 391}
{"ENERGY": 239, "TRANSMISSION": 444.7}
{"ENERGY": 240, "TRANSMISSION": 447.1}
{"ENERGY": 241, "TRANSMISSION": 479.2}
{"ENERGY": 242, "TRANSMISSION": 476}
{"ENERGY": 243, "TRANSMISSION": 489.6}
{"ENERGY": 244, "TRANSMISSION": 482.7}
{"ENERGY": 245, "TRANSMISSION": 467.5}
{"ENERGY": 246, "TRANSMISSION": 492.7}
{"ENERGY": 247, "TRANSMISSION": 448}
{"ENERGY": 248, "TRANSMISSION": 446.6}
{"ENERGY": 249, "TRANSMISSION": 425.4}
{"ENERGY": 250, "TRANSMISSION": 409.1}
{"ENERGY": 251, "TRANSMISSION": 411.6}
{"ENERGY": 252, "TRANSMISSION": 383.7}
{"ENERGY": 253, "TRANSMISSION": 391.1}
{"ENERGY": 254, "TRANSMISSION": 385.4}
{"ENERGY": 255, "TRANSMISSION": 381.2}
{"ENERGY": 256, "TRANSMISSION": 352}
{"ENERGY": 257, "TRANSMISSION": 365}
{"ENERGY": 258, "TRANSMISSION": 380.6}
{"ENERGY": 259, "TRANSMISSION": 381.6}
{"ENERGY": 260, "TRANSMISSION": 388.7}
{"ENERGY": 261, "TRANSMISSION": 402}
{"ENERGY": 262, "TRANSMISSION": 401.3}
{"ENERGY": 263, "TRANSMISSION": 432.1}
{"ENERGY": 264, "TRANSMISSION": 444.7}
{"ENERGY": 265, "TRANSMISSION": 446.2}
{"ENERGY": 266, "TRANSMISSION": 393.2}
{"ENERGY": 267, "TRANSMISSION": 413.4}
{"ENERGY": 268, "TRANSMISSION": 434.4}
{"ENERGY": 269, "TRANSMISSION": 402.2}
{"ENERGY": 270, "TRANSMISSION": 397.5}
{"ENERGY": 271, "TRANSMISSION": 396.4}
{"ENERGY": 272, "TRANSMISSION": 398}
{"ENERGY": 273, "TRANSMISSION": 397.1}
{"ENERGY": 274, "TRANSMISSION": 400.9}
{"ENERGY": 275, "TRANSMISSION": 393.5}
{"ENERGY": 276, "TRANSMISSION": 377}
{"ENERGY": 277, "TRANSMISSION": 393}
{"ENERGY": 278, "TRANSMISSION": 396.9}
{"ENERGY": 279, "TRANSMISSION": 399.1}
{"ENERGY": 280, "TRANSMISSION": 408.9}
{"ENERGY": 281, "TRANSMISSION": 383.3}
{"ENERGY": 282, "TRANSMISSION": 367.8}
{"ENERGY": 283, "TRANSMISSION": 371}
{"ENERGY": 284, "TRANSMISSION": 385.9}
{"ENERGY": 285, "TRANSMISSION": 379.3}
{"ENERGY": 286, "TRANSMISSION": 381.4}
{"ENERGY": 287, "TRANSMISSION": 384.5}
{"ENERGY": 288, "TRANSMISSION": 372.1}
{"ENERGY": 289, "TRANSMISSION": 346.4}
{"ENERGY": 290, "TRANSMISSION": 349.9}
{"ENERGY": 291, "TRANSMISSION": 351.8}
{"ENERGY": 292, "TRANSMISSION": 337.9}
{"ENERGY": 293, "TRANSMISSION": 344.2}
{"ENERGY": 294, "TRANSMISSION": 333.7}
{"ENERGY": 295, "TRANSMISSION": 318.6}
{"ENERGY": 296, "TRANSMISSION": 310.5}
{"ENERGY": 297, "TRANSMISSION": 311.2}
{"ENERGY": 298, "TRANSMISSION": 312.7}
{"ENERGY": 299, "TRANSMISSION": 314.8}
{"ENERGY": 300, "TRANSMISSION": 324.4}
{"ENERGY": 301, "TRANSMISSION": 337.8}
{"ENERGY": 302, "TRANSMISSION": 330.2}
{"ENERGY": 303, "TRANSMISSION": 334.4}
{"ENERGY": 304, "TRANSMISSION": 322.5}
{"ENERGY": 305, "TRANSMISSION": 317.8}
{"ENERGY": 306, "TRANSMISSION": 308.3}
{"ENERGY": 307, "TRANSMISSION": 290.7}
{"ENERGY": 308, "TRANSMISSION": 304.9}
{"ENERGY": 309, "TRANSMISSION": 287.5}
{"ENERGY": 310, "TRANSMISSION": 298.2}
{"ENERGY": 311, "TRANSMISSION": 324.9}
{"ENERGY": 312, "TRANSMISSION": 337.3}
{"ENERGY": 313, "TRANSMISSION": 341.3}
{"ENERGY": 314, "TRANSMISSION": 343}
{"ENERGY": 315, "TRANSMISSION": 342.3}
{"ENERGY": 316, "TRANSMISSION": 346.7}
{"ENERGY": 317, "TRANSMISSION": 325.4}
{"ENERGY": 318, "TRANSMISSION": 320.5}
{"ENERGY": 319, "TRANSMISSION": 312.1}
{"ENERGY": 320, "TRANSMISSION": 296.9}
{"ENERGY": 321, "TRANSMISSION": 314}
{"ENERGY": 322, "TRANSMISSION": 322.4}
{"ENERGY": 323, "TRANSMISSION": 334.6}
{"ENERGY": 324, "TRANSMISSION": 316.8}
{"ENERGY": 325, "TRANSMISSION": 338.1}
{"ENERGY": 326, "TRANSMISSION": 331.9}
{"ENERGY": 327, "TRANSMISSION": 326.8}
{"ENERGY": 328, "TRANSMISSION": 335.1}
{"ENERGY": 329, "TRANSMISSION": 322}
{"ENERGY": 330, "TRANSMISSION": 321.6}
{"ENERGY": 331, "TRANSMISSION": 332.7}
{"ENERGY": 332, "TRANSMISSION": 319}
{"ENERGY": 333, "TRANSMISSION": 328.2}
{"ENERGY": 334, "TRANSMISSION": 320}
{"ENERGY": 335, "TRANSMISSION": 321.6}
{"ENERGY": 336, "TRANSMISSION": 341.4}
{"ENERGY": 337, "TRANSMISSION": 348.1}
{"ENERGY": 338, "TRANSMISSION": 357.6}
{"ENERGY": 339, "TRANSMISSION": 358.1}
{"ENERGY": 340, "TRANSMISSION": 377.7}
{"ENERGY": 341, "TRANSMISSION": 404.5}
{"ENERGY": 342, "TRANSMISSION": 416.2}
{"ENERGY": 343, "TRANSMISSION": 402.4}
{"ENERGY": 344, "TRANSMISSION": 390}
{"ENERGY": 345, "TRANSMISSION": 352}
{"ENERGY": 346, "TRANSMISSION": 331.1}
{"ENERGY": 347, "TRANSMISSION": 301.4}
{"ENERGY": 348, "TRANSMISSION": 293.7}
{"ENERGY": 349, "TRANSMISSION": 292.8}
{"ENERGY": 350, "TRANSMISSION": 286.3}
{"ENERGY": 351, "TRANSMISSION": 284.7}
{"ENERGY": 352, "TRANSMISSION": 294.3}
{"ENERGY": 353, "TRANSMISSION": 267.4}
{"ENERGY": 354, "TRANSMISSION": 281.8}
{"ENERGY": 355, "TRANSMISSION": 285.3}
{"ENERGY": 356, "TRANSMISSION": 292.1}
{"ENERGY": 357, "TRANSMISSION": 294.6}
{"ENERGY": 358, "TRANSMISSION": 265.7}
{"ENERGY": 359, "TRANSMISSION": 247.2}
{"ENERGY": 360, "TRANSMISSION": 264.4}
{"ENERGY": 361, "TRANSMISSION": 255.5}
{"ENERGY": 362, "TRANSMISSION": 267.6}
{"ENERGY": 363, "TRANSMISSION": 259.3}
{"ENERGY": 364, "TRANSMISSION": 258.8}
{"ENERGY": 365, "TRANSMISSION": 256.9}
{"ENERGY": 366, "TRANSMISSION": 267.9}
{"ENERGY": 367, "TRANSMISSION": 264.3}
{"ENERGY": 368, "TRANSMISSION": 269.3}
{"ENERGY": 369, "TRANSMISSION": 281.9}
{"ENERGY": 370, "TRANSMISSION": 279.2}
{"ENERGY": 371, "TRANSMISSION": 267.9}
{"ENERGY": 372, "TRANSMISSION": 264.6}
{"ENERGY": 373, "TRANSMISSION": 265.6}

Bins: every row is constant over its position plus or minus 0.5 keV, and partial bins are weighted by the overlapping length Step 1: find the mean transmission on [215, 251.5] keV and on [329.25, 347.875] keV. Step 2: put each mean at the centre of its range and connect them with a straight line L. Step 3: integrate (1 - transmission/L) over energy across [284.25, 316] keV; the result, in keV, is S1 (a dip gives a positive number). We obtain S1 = 4.3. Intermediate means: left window 444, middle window 333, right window 350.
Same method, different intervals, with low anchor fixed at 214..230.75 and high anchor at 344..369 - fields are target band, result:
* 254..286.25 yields 2.7 keV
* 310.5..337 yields 0.8 keV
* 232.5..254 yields 3.6 keV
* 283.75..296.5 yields 1.4 keV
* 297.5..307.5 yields 1.5 keV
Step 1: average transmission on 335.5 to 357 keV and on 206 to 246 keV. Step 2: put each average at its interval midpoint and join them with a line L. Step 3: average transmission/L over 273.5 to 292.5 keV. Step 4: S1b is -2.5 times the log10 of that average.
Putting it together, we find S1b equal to 0.065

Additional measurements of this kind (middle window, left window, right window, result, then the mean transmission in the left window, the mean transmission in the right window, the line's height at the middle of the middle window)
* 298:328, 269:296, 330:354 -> 0.101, 375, 334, 354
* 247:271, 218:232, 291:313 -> 0.029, 490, 320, 415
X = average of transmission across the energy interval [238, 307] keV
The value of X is 387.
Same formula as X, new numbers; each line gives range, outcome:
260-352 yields 351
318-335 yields 323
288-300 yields 332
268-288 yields 391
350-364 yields 274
